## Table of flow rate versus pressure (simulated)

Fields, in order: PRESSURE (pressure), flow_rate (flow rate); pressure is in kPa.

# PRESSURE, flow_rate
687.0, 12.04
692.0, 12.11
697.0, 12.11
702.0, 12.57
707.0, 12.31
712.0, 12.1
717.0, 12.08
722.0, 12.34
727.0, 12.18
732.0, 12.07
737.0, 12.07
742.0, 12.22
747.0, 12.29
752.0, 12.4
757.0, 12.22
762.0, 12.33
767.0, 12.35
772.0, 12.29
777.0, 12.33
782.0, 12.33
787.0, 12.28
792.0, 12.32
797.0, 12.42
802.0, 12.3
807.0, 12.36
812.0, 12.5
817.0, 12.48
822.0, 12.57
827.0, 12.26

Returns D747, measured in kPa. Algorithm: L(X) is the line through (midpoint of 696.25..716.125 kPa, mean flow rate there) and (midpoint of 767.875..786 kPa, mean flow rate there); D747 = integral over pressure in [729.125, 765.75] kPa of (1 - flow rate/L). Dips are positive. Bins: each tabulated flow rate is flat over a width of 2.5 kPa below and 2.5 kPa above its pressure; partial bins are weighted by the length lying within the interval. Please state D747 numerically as 0.2 kPa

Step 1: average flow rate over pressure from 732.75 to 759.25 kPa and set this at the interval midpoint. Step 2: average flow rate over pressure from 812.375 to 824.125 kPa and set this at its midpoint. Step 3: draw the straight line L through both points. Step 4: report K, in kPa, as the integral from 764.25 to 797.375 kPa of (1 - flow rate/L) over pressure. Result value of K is 0.1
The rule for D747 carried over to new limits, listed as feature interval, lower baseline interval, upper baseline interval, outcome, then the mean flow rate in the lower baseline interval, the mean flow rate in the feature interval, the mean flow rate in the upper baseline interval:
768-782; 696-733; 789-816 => 0.0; 12.2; 12.3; 12.4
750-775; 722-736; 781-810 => -0.1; 12.2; 12.3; 12.3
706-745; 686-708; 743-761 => 0.3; 12.2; 12.2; 12.3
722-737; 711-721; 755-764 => 0.0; 12.1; 12.2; 12.3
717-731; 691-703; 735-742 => 0.0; 12.2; 12.2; 12.1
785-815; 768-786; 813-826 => 0.1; 12.3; 12.4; 12.5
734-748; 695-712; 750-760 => 0.1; 12.3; 12.2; 12.3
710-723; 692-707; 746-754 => 0.2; 12.3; 12.2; 12.4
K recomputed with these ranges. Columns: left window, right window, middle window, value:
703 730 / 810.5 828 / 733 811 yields 0.3 kPa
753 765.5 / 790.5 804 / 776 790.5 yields 0.0 kPa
